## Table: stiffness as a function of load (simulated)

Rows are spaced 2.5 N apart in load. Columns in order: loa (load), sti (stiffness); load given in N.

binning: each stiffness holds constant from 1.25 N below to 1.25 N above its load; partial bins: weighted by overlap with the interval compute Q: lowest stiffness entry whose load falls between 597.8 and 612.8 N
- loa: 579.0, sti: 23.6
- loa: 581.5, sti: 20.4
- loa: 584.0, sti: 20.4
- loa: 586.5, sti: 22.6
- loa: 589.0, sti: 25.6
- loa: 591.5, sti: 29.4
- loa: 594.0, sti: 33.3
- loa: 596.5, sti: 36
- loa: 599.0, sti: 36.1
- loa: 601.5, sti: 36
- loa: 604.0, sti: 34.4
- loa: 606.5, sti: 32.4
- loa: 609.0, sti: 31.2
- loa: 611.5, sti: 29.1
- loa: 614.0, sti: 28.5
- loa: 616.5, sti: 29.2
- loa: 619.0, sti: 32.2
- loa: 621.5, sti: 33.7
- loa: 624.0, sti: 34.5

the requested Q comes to 29.1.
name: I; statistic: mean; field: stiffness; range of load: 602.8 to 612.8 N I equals 31.7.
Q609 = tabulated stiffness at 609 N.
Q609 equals 31.2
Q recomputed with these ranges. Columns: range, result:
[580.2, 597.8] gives 20.4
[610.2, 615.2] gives 28.5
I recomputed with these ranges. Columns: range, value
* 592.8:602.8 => 35.4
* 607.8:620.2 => 30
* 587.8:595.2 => 29.4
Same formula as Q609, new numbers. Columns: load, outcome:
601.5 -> 36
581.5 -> 20.4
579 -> 23.6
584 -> 20.4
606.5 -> 32.4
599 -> 36.1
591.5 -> 29.4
